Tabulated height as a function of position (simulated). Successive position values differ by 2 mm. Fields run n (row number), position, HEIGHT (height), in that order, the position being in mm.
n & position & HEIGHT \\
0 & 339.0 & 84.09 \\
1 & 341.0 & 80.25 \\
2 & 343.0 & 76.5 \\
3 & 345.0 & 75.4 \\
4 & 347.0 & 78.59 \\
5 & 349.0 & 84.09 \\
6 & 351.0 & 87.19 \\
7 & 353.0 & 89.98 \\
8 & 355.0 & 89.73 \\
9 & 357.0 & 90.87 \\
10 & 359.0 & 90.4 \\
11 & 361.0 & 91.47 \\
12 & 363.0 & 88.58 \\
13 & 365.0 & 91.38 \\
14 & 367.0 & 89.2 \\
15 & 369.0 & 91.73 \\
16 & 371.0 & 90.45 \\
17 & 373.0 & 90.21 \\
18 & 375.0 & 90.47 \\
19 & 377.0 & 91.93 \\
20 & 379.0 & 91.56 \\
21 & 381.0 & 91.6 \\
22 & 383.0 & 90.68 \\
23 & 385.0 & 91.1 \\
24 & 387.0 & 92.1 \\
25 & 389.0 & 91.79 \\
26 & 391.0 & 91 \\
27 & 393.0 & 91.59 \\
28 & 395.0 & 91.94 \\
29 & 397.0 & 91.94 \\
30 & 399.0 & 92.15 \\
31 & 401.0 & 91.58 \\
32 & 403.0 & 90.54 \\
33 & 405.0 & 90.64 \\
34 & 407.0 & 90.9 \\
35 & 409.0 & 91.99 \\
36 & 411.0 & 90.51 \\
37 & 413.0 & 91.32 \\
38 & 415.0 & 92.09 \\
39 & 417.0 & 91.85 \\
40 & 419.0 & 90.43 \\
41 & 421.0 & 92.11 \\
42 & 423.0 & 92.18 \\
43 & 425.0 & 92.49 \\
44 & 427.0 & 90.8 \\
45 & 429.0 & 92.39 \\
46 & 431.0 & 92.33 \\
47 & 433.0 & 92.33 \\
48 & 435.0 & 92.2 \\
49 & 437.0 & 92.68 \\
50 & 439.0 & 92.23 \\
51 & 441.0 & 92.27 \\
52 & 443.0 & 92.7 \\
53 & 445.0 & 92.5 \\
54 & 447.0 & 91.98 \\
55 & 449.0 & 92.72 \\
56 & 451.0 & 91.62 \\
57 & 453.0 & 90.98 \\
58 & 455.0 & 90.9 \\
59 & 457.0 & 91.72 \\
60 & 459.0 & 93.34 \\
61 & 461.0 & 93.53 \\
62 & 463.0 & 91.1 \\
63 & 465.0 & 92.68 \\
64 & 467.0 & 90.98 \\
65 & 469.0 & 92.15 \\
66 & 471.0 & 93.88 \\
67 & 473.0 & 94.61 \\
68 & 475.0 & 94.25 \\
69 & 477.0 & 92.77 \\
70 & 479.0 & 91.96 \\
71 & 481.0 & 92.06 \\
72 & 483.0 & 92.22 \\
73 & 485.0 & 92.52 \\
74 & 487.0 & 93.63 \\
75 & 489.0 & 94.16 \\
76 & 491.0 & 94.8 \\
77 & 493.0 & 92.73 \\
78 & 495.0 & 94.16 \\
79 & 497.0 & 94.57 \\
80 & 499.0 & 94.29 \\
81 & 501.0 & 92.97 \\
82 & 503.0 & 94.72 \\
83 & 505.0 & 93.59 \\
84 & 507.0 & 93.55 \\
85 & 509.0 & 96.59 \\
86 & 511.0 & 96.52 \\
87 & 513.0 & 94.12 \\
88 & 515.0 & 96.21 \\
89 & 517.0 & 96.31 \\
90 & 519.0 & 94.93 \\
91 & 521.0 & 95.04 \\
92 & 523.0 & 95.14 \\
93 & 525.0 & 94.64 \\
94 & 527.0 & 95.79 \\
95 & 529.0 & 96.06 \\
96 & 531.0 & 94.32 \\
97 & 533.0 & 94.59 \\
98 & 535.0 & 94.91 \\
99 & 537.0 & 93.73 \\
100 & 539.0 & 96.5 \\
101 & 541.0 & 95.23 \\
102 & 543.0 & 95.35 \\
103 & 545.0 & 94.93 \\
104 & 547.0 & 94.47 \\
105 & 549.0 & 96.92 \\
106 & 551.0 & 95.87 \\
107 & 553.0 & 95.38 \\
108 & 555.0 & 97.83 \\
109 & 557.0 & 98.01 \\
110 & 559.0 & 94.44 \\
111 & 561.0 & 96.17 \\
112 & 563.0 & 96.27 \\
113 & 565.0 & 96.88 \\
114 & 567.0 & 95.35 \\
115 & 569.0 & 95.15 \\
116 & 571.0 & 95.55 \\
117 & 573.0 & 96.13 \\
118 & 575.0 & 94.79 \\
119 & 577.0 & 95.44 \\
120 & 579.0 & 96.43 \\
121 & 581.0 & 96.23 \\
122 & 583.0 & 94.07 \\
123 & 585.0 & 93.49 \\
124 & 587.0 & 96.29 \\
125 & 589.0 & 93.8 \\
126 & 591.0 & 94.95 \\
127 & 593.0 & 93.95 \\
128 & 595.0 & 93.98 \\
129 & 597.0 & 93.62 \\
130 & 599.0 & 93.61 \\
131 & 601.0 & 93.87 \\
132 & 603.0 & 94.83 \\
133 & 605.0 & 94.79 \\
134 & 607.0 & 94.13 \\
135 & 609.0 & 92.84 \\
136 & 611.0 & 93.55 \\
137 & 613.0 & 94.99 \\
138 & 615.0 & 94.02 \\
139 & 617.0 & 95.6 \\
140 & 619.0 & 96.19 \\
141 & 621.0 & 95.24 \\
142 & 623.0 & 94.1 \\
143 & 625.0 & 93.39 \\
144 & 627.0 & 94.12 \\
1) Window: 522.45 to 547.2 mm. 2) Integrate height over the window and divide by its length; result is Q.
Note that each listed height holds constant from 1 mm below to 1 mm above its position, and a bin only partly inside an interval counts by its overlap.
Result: 95.1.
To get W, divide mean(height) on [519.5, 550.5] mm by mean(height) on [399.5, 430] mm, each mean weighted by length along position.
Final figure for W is 1.0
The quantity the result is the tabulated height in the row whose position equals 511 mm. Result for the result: 96.52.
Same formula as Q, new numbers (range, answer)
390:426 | 91.5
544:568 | 96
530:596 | 95.4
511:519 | 95.6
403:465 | 91.9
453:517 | 93.5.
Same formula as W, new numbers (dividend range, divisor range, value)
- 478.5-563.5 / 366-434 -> 1.04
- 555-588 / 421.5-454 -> 1.04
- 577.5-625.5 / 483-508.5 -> 1.01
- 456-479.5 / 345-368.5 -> 1.06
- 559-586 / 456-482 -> 1.03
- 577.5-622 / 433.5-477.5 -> 1.02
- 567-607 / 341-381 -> 1.08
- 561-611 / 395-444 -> 1.03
